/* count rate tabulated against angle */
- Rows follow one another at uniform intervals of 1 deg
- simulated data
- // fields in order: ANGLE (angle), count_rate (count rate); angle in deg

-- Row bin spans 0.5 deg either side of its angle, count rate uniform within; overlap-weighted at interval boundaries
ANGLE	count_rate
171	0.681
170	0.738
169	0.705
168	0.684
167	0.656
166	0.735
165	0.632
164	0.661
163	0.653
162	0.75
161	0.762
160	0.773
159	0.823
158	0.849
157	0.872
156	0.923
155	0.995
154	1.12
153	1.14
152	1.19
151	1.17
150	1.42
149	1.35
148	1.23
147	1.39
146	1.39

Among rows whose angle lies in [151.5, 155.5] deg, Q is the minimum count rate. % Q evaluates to 0.995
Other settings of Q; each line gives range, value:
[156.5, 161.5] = 0.762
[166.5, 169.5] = 0.656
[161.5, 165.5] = 0.632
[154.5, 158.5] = 0.849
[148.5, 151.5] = 1.17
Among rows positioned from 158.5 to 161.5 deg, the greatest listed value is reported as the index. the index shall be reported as 0.823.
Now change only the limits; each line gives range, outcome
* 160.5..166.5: 0.762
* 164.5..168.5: 0.735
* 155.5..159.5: 0.923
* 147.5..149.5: 1.35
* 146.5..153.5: 1.42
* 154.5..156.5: 0.995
